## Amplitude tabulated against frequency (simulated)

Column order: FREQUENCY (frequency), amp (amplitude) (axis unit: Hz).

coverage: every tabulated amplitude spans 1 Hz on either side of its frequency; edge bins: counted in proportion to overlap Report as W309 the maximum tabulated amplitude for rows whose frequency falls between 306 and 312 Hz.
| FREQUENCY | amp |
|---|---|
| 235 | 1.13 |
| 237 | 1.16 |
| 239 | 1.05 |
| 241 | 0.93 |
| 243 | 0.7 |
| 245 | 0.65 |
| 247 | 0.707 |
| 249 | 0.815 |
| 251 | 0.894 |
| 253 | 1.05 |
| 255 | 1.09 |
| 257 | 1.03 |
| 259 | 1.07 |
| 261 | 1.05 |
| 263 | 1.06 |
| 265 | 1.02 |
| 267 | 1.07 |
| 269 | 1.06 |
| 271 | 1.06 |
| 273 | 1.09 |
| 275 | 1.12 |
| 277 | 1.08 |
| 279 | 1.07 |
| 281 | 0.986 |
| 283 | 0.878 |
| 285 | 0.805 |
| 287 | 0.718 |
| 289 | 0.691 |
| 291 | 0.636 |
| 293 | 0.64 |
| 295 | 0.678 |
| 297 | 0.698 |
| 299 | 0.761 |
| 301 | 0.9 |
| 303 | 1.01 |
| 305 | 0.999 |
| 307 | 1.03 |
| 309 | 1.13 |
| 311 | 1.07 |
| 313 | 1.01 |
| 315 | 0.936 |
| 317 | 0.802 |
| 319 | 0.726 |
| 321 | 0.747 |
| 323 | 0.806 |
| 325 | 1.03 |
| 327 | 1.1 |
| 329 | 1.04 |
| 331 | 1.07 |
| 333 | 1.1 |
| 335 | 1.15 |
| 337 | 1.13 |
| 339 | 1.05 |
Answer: 1.13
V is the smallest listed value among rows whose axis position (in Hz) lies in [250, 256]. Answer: 0.894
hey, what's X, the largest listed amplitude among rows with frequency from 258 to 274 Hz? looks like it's 1.09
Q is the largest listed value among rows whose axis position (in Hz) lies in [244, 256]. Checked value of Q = 1.09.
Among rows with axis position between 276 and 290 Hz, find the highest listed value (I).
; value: 1.08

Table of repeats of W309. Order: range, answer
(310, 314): 1.07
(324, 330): 1.1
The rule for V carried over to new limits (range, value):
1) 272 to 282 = 0.986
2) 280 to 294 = 0.636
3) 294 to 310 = 0.678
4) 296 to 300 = 0.698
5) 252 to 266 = 1.02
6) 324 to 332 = 1.03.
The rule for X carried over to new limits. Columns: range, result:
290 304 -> 1.01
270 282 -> 1.12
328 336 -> 1.15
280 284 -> 0.986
